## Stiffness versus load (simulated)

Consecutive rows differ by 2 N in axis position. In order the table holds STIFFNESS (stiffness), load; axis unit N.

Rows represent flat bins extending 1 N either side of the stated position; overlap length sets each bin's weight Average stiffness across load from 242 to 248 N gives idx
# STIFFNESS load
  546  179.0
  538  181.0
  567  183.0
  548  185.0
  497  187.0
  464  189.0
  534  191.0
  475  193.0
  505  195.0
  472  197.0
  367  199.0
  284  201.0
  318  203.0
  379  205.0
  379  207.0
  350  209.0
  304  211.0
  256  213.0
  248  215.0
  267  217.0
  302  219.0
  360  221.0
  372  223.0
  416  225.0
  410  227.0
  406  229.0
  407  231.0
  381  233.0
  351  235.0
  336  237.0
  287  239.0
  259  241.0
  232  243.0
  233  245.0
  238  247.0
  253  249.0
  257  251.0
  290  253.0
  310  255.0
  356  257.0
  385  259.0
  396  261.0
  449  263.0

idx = 234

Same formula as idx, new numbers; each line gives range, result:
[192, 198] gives 484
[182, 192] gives 522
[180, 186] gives 551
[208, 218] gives 285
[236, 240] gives 312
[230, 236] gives 380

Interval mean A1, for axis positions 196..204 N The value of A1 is 360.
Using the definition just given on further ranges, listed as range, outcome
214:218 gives 258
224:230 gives 411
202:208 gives 359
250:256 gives 286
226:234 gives 401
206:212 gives 344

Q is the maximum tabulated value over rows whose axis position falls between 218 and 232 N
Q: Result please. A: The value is 416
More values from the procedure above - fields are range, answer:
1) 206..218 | 379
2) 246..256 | 310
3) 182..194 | 567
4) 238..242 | 287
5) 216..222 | 360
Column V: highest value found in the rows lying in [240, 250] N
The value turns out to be 259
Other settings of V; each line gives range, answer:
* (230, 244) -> 407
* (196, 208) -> 472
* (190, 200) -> 534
